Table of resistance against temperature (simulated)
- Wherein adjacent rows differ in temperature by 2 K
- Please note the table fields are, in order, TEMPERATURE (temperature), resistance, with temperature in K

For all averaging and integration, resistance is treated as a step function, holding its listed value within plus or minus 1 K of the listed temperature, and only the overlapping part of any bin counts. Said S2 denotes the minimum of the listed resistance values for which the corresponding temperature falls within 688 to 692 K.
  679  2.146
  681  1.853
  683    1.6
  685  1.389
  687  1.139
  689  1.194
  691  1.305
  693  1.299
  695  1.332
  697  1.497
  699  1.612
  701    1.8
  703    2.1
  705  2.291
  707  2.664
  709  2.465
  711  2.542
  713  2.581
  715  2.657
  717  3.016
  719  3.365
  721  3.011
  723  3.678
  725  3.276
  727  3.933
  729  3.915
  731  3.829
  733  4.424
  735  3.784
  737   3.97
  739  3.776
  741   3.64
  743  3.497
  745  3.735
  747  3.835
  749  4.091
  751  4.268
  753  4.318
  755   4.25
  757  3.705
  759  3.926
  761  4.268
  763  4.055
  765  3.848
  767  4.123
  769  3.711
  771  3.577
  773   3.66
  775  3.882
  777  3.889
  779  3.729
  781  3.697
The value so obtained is 1.194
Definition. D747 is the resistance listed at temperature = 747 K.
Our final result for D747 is 3.835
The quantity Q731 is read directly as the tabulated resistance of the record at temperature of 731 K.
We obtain 3.829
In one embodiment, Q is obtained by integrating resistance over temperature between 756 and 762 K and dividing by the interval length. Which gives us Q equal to 3.97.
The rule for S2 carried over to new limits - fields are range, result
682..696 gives 1.139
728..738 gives 3.784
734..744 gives 3.497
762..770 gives 3.711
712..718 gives 2.581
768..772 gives 3.577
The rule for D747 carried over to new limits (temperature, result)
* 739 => 3.776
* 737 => 3.97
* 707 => 2.664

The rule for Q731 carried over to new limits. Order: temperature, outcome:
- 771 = 3.577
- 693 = 1.299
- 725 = 3.276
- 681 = 1.853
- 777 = 3.889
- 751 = 4.268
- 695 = 1.332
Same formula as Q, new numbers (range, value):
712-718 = 2.75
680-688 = 1.5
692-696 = 1.32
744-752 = 3.98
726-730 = 3.92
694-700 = 1.48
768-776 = 3.71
